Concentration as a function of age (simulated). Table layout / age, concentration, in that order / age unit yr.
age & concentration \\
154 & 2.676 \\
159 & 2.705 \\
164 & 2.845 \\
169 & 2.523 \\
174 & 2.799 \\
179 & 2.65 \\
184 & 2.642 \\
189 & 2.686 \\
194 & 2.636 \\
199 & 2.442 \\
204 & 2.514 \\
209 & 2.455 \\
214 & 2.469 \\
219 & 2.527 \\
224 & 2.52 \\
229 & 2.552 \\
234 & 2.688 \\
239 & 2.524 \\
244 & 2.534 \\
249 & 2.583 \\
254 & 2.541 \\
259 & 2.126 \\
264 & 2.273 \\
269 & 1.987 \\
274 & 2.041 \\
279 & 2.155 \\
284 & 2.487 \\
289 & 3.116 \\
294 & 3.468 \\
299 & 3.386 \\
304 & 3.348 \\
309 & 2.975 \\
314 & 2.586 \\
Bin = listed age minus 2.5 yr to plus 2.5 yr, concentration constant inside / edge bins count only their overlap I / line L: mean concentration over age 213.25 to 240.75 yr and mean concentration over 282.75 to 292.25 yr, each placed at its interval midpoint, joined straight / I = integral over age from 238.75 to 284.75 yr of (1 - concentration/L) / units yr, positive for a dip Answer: 7.3 yr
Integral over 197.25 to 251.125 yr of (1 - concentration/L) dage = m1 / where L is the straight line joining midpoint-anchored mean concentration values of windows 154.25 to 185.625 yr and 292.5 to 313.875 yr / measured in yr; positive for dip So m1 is 6.9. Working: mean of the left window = 2.69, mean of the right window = 3.21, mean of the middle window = 2.53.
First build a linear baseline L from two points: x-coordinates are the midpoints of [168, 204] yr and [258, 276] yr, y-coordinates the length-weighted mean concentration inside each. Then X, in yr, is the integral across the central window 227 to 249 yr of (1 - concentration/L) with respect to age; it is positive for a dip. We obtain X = -2.7 yr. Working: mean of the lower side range 2.62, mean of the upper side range 2.11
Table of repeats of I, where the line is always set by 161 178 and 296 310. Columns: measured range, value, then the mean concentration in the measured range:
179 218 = 3.8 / 2.55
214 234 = 2.7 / 2.54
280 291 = 1.7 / 2.7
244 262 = 3.7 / 2.43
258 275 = 5.5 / 2.11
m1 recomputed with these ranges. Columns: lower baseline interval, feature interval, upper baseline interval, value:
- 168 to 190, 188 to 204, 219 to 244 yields 0.40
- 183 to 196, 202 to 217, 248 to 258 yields 0.72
